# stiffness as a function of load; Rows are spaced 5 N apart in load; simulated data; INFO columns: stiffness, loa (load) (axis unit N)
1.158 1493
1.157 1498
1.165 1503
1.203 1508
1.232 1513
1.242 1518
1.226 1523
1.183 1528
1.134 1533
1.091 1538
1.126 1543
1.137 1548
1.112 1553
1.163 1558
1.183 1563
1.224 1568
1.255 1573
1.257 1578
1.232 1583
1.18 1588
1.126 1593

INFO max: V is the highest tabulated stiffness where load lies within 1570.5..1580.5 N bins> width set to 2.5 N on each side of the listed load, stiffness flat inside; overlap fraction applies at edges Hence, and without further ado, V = 1.257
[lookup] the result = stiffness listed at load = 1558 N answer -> 1.163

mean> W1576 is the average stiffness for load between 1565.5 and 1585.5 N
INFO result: 1.24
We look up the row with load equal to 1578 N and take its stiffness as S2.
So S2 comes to 1.257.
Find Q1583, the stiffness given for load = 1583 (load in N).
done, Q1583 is 1.232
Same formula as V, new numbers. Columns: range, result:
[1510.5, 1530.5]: 1.242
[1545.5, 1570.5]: 1.224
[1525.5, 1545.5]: 1.183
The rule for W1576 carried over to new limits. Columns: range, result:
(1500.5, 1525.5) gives 1.21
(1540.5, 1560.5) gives 1.13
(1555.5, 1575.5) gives 1.21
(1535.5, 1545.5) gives 1.11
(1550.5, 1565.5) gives 1.15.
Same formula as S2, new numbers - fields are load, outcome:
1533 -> 1.134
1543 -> 1.126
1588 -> 1.18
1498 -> 1.157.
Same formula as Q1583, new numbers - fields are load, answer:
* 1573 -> 1.255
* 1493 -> 1.158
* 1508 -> 1.203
